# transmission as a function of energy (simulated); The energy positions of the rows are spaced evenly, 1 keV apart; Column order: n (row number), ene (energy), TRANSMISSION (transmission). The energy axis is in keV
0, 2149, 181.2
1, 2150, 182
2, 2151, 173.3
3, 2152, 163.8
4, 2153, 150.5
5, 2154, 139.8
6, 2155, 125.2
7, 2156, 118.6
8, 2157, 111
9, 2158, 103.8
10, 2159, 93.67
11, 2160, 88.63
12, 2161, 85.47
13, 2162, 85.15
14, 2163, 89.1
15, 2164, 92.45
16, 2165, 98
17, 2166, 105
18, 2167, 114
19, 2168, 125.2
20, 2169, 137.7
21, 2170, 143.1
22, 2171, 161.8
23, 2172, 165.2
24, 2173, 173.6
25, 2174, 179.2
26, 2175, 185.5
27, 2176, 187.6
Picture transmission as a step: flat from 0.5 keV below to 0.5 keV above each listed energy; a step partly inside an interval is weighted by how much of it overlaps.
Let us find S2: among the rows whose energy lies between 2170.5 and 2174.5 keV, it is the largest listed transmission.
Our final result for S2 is 179.2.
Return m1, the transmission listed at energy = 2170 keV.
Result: 143.1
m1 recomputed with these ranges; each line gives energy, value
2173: 173.6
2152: 163.8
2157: 111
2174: 179.2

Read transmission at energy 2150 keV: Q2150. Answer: 182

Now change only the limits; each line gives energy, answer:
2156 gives 118.6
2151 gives 173.3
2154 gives 139.8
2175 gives 185.5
